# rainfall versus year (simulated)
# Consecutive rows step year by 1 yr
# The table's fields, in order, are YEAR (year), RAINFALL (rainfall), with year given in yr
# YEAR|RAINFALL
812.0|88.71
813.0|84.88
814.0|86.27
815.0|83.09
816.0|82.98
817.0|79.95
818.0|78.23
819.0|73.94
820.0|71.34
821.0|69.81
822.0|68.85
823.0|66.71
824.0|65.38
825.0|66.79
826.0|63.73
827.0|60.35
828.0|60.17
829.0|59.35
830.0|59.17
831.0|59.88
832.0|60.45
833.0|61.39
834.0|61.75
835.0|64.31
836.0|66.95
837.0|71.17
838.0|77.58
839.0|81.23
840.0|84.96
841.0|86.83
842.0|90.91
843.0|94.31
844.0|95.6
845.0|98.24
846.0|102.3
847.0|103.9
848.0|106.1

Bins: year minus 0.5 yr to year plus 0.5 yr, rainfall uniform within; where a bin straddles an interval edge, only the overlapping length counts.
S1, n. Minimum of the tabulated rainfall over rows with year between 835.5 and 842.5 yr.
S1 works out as 66.95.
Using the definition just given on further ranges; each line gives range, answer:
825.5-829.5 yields 59.35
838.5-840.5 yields 81.23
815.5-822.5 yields 68.85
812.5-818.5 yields 78.23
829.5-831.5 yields 59.17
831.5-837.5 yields 60.45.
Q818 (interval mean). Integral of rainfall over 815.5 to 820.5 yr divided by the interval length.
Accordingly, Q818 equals 77.3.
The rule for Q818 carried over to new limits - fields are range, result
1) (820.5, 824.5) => 67.7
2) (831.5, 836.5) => 63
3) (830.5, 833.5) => 60.6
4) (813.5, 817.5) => 83.1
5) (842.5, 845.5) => 96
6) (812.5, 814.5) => 85.6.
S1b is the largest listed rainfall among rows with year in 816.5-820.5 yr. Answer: 79.95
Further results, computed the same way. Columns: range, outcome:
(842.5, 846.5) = 102.3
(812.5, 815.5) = 86.27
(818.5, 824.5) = 73.94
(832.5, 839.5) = 81.23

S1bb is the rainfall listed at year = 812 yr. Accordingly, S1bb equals 88.71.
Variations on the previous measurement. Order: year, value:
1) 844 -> 95.6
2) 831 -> 59.88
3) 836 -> 66.95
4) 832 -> 60.45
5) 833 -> 61.39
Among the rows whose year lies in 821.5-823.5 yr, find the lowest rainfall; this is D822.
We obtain 66.71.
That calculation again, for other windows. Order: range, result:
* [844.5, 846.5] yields 98.24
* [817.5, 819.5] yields 73.94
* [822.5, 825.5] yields 65.38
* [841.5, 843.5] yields 90.91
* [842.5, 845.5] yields 94.31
